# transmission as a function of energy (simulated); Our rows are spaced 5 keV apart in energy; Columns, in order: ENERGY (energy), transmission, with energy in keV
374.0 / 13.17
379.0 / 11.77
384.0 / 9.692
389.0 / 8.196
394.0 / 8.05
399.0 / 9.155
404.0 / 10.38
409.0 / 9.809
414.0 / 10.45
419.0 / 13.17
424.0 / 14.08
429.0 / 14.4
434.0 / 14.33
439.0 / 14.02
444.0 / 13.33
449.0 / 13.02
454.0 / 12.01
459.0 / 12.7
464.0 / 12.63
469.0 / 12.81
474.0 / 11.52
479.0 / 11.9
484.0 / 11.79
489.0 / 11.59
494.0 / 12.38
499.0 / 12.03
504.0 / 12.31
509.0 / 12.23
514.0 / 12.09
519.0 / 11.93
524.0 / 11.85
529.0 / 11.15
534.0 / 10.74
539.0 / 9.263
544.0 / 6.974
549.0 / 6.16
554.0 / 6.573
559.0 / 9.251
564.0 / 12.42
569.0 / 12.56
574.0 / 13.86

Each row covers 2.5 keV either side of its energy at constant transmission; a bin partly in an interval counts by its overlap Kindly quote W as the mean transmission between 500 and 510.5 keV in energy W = 12.2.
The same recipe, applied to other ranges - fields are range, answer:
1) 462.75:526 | 12.1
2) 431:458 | 13.3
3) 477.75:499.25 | 11.9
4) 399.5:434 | 12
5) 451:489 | 12.2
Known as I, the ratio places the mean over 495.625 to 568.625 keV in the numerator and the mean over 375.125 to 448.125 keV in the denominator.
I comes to 0.9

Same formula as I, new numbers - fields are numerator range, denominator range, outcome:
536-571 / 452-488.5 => 0.74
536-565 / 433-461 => 0.63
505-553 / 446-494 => 0.83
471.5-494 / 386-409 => 1.30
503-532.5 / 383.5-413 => 1.28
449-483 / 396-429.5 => 1.08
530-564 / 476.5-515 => 0.71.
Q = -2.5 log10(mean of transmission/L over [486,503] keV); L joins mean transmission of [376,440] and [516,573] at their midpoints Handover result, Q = -0.15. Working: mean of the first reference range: 11.3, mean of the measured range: 12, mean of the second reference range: 10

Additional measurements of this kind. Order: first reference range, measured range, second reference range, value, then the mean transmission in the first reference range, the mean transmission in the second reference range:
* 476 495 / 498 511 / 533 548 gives -0.141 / 11.9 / 8.53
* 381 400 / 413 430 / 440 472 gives -0.220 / 8.82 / 12.8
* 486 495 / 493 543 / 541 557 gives -0.211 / 11.9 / 6.74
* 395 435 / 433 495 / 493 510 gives -0.051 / 11.7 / 12.2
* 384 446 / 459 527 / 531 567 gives -0.211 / 11.5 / 8.85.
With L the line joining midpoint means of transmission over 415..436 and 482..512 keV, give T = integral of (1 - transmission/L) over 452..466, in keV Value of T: 0.5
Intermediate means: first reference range 13.7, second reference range 12.1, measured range 12.5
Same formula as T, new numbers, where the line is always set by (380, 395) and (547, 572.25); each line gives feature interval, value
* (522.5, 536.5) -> -2.5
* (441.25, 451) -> -4.2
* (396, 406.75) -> -0.7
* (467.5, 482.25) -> -4.3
